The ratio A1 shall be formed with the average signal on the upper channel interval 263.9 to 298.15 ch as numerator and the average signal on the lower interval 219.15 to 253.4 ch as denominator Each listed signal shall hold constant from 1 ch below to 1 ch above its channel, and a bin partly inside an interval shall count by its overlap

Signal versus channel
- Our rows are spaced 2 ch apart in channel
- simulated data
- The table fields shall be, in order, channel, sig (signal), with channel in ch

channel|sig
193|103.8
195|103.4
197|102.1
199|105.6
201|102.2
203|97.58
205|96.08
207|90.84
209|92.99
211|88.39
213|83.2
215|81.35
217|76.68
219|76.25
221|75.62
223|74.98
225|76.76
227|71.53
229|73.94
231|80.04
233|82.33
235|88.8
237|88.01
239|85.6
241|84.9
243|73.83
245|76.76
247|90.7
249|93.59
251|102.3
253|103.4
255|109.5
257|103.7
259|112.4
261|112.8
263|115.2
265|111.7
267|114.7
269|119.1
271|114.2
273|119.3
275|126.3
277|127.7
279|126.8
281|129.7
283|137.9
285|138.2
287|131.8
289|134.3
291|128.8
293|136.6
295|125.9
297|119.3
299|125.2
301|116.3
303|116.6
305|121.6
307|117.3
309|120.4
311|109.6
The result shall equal 1.51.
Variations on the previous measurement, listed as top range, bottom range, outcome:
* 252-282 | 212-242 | 1.46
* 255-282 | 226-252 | 1.40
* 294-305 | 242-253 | 1.36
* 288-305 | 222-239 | 1.57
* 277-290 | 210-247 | 1.65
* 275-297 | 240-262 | 1.35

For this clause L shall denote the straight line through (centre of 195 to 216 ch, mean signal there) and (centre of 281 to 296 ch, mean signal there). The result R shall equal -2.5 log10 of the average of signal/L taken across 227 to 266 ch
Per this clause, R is 0.21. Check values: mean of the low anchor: 94.5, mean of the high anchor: 133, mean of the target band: 93.6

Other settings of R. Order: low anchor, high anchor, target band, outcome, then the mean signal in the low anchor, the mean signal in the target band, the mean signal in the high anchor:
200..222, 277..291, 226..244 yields 0.252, 87.4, 81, 132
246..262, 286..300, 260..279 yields -0.044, 104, 118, 129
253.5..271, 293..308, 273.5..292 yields -0.121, 112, 131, 121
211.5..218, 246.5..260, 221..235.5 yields 0.142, 81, 77.8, 103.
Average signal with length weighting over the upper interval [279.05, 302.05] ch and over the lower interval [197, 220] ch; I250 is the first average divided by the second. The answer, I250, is 1.43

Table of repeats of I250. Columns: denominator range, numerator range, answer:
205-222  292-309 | 1.46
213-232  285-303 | 1.66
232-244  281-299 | 1.56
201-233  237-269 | 1.20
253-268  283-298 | 1.18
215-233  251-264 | 1.43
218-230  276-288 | 1.76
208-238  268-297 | 1.59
